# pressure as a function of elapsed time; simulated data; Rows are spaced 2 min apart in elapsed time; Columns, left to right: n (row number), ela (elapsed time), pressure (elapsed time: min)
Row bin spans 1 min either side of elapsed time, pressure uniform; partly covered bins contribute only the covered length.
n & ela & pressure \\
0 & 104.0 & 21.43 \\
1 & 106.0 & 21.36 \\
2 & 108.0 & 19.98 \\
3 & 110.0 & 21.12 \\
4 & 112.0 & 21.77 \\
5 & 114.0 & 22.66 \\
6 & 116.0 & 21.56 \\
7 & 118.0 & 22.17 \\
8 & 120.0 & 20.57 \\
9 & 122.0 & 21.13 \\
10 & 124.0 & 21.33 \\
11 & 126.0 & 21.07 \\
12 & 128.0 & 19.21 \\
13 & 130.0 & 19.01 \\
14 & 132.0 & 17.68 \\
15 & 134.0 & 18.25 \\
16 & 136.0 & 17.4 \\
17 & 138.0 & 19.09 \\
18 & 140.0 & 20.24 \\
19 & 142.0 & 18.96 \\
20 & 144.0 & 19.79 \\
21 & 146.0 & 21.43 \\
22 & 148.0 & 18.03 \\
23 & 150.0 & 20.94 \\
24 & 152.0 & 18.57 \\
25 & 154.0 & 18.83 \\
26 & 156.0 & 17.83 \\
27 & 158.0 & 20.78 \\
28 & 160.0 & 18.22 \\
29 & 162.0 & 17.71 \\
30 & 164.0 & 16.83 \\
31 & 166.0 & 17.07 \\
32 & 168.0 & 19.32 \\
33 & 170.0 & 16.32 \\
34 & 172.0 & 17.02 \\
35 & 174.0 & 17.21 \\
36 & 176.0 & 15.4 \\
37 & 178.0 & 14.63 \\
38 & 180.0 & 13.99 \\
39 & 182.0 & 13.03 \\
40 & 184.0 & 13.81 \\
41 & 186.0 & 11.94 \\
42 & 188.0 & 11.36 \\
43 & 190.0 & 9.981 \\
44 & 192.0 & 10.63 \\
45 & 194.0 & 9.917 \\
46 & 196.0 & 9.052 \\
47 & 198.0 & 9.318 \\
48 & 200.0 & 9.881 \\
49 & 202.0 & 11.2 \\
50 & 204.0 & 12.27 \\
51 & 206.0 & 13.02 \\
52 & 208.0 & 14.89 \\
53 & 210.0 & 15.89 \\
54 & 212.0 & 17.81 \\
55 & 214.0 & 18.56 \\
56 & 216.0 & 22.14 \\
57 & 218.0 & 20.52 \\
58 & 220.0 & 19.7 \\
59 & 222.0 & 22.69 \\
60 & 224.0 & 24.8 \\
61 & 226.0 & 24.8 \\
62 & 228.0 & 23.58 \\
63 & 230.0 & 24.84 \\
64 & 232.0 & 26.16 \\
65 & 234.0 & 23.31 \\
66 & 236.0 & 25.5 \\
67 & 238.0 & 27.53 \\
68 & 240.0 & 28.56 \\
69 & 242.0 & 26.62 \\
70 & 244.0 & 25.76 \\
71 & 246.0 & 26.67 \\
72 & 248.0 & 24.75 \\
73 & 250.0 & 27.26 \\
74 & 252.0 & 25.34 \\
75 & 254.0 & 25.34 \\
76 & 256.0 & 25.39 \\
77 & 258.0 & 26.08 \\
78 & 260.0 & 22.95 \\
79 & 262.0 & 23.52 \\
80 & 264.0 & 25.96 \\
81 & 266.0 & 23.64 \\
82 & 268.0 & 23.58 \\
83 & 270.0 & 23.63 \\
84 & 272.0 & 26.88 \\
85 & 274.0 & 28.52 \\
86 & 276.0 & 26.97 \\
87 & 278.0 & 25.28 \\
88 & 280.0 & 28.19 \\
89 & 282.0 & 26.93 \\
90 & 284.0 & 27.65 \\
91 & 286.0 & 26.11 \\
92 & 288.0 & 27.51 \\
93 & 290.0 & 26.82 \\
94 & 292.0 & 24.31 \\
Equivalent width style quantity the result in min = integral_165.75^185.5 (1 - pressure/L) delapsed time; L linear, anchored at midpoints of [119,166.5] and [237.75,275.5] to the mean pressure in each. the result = 5.1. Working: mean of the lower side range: 19.2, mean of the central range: 15.6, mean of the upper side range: 25.7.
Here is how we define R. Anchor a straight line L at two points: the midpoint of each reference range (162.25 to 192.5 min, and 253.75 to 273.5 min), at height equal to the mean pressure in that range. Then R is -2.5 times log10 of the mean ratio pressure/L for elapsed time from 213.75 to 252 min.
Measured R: -0.16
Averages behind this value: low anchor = 14.7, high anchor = 24.8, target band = 24.5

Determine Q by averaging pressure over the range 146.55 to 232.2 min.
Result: 16.7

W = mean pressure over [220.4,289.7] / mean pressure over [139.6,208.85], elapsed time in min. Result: 1.67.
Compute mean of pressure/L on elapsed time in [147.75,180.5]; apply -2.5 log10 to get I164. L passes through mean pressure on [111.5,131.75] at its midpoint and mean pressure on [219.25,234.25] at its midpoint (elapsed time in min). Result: 0.24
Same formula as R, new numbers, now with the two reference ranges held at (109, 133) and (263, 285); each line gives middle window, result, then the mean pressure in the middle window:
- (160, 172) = 0.27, 17.5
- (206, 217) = 0.35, 17.4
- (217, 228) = 0.08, 22.6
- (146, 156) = 0.14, 19.2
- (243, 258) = -0.02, 25.8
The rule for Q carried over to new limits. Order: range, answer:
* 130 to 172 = 18.6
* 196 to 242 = 19.8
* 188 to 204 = 10.2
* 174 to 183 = 14.6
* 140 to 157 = 19.4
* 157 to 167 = 18.1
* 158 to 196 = 14.7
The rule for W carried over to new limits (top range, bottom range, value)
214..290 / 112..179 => 1.32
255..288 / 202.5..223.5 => 1.45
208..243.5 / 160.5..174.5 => 1.32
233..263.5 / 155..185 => 1.54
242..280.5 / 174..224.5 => 1.75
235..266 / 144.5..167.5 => 1.37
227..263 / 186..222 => 1.81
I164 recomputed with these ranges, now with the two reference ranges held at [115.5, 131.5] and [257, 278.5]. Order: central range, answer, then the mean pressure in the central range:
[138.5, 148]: 0.08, 19.8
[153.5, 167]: 0.20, 18.2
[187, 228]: 0.44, 15.6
